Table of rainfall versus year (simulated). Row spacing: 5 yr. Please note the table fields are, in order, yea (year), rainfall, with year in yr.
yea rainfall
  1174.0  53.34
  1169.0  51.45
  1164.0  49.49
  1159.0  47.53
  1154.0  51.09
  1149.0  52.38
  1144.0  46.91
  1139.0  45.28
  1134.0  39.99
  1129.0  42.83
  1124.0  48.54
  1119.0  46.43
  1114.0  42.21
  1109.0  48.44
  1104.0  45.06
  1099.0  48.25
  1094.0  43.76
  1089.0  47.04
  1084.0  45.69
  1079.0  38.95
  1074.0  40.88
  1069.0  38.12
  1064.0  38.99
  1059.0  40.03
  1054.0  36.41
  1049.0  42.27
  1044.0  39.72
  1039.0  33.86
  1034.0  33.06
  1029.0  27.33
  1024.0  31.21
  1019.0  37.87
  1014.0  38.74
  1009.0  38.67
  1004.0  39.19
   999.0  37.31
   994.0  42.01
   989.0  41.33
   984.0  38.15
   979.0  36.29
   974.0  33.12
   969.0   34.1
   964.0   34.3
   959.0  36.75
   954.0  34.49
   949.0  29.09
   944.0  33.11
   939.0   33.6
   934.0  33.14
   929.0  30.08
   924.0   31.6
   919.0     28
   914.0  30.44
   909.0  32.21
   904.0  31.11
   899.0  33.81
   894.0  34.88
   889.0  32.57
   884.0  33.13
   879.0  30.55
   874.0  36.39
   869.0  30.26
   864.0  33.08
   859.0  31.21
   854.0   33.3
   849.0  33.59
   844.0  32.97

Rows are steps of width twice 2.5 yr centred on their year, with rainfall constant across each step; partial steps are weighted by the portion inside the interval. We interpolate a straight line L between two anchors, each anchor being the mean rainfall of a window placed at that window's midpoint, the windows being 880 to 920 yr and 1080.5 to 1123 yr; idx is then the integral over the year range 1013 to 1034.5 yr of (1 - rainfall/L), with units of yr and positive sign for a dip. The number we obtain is 3.8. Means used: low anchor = 32.1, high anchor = 45.8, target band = 33.3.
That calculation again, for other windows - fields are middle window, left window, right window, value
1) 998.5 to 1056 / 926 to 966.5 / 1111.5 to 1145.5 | 2.79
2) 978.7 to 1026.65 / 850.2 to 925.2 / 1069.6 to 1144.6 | 0.56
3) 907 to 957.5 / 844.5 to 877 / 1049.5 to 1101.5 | 5.95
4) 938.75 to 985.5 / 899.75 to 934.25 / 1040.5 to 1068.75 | -0.83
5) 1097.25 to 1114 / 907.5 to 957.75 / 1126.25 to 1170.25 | -0.84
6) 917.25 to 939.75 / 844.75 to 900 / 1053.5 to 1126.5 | 2.82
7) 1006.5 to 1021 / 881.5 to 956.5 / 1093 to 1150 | 0.01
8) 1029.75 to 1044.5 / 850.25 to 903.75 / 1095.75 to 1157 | 2.69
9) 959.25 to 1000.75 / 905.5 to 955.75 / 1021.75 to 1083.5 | -4.02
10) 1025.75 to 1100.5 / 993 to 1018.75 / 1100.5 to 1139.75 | 4.61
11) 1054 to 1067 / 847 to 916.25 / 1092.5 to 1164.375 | 1.16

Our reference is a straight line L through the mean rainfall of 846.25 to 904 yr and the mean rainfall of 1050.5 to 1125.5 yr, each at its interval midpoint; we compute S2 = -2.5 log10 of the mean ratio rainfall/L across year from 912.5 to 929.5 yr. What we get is 0.171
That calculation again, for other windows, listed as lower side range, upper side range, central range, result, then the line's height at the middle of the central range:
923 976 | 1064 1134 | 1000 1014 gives -0.042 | 37.3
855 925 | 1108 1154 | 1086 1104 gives -0.052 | 44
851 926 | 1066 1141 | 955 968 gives 0.029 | 36.2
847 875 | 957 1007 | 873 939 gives 0.076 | 34.4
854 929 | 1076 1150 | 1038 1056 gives 0.078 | 41.3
